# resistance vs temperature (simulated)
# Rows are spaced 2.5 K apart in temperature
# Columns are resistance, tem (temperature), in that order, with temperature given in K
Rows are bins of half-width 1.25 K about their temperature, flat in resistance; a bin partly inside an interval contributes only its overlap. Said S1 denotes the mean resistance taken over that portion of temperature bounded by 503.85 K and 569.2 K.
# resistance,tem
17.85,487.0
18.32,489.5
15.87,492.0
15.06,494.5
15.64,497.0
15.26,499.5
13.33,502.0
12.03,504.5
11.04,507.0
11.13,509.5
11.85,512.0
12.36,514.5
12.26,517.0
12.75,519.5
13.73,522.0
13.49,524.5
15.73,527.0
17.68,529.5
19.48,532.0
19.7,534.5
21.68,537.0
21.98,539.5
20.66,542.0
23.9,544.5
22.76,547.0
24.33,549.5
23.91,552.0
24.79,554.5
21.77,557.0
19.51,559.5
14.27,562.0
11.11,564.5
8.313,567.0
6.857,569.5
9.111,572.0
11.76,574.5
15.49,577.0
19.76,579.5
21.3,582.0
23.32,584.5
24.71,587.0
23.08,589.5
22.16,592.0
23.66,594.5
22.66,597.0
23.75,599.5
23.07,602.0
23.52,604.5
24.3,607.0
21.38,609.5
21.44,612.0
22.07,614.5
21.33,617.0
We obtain 16.9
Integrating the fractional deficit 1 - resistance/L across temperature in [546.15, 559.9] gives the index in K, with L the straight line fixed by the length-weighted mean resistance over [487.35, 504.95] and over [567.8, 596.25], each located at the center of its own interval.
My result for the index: -4.6 K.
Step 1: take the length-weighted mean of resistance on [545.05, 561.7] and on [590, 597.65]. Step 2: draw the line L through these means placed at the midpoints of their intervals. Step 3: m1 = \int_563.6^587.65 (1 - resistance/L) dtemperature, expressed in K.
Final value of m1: 8.2 K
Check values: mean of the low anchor 22.4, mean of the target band 15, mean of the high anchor 22.9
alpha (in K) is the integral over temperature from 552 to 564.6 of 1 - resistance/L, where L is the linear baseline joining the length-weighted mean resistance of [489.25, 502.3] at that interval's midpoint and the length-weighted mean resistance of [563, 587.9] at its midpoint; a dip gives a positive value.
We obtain -3.6 K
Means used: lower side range 15.5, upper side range 15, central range 19.5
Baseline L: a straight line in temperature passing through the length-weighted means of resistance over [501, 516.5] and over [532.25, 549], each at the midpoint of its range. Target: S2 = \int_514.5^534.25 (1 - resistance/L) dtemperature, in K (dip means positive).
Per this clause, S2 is 2.1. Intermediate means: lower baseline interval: 11.9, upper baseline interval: 21.8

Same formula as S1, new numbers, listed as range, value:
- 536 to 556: 23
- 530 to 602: 19.5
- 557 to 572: 12.6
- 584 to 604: 23.3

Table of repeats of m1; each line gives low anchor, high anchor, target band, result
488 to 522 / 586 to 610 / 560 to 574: 6.6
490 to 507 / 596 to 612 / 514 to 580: 4.3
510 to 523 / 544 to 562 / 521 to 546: -2.5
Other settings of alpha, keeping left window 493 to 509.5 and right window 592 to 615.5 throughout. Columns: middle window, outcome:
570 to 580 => 3.6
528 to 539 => -2.1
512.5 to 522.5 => 1.6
